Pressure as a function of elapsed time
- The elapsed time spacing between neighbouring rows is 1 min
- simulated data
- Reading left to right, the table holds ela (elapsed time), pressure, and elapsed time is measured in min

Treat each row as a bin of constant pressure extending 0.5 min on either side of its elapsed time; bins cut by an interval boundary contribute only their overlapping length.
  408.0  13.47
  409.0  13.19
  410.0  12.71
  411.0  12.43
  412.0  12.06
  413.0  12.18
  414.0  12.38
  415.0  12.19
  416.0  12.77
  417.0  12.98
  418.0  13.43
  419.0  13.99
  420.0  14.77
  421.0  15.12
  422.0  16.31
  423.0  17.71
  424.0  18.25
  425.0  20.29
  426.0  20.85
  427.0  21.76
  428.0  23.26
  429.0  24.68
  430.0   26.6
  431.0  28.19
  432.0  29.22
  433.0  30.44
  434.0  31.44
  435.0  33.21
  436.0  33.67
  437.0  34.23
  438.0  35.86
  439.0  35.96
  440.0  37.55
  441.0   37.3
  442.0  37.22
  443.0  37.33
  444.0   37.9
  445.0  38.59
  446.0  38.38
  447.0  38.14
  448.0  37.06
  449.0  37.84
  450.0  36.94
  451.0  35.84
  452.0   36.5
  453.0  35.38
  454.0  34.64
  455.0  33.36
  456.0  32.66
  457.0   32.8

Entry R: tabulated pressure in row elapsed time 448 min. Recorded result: 37.06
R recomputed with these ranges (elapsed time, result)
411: 12.43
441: 37.3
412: 12.06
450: 36.94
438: 35.86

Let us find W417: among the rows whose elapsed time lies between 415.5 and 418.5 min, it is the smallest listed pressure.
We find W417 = 12.77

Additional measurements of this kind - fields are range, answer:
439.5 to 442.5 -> 37.22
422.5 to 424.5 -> 17.71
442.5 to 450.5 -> 36.94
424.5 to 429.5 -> 20.29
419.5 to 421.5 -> 14.77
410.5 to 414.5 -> 12.06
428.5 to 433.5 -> 24.68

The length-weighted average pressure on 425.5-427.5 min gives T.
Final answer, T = 21.3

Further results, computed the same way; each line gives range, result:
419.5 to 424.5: 16.4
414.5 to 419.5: 13.1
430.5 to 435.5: 30.5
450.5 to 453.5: 35.9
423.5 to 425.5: 19.3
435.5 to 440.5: 35.5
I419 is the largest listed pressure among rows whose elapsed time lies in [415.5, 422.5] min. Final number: 16.31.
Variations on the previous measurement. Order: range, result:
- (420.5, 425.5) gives 20.29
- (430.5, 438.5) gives 35.86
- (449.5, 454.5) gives 36.94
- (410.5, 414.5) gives 12.43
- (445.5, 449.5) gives 38.38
